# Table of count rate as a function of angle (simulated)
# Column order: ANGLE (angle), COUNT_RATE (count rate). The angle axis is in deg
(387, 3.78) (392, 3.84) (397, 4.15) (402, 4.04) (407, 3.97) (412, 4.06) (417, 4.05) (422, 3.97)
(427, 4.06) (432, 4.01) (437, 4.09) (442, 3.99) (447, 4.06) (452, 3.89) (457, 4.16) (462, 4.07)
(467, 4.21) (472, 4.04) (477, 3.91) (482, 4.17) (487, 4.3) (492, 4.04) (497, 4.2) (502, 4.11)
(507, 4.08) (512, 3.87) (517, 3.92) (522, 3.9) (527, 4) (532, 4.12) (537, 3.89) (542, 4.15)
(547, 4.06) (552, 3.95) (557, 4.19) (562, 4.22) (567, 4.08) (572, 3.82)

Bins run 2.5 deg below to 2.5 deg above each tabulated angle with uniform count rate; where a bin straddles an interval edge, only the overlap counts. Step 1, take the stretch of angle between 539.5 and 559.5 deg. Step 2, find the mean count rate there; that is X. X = 4.09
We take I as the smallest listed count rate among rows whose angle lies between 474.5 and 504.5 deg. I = 3.91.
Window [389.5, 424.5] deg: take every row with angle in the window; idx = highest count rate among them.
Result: 4.15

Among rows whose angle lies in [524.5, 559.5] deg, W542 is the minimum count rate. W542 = 3.89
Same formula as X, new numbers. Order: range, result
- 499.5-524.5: 3.98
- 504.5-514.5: 3.98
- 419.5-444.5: 4.02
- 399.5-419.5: 4.03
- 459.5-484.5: 4.08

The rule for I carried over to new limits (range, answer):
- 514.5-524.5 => 3.9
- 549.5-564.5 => 3.95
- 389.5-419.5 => 3.84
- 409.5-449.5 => 3.97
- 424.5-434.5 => 4.01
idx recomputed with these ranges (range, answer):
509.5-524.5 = 3.92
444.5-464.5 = 4.16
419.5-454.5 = 4.09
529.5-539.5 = 4.12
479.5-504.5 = 4.3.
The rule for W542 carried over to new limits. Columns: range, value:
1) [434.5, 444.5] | 3.99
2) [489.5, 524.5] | 3.87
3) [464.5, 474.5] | 4.04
